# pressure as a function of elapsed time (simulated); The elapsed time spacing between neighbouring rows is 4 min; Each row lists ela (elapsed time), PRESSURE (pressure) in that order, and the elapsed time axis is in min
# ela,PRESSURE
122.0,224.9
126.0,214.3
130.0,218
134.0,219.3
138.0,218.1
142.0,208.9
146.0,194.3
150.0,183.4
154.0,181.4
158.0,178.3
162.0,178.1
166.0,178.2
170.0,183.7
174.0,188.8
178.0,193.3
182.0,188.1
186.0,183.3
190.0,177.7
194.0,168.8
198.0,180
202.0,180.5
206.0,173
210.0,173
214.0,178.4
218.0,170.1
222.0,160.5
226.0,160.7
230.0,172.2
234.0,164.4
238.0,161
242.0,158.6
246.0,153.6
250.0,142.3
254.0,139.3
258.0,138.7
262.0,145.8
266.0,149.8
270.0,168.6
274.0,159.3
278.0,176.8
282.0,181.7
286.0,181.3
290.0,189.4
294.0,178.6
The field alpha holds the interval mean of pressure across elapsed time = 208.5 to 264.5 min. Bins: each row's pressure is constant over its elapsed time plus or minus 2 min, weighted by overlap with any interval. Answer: 158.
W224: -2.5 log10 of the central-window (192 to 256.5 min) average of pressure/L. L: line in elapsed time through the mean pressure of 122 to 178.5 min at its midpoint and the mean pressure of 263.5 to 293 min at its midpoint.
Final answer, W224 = 0.11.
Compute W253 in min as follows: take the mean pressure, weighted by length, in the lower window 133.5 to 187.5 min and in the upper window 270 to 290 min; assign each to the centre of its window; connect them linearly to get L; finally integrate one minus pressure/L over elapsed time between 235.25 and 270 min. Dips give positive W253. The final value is 5.6 min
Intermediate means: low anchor 191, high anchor 176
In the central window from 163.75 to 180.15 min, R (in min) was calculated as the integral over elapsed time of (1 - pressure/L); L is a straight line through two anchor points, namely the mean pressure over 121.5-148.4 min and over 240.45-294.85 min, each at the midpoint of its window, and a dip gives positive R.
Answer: 1.0 min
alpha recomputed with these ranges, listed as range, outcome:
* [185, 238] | 172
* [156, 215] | 180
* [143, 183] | 185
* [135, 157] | 197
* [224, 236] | 166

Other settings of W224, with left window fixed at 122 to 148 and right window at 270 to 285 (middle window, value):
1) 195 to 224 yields 0.11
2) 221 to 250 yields 0.15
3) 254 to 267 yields 0.23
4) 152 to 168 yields 0.15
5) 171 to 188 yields 0.07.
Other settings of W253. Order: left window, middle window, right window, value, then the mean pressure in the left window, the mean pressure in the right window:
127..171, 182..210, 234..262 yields -0.64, 195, 150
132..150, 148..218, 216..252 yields 2.06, 207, 160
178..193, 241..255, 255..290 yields 1.73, 183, 164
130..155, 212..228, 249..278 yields 0.24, 203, 151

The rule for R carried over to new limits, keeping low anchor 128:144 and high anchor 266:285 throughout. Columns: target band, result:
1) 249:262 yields 2.62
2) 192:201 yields 0.96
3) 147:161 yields 1.89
